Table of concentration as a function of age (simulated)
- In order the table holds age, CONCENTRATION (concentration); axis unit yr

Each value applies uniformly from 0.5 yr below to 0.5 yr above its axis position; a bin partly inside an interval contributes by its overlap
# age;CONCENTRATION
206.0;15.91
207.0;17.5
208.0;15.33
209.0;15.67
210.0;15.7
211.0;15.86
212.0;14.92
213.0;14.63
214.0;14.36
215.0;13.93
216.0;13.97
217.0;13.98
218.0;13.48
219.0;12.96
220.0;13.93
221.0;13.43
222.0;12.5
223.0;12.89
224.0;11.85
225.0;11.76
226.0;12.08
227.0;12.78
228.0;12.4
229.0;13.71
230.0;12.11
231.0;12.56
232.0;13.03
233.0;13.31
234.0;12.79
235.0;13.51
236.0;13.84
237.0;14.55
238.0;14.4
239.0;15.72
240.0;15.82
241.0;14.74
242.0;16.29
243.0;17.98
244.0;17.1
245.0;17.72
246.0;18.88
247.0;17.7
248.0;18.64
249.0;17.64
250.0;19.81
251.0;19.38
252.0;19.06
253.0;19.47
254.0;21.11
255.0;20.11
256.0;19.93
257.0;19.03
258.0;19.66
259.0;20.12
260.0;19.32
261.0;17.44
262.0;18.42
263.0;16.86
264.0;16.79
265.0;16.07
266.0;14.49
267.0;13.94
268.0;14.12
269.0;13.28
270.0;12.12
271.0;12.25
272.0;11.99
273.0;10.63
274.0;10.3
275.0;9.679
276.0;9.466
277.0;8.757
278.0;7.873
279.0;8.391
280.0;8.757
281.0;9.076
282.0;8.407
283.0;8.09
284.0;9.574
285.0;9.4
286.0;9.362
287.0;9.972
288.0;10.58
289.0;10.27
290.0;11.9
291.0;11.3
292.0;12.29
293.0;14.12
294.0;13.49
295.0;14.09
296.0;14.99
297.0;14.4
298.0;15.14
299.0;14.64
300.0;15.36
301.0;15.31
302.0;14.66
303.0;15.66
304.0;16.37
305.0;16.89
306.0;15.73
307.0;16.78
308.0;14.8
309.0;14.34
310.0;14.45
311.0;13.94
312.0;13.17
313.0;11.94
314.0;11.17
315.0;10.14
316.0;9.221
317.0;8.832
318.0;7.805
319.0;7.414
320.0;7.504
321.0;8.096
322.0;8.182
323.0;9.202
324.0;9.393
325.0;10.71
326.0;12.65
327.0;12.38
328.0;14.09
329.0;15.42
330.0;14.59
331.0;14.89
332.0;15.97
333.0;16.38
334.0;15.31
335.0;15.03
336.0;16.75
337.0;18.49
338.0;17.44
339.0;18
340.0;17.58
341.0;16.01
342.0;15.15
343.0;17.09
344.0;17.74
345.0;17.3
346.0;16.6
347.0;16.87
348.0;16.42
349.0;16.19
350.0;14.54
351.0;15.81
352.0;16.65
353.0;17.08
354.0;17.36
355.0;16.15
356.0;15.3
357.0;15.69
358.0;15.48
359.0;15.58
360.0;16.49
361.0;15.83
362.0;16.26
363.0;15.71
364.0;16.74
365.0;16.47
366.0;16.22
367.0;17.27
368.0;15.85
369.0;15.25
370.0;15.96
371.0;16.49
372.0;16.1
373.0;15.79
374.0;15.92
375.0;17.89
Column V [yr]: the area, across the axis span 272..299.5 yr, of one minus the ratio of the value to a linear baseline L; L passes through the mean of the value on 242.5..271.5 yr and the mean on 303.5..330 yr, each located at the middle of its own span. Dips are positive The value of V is 7.0 yr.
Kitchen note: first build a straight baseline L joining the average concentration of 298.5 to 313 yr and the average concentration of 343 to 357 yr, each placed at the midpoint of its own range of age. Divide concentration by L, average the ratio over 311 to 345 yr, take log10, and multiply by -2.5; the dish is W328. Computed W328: 0.195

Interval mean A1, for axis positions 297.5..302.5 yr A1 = 15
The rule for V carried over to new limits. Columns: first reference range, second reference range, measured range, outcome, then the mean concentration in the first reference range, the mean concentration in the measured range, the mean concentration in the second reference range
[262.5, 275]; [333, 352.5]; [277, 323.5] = 9.40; 13.4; 11.8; 16.6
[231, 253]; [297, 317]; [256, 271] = -0.92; 16.3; 16.5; 14.1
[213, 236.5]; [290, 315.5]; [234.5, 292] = -3.37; 13.1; 14.4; 14.2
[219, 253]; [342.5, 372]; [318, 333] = 4.19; 15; 11.5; 16.3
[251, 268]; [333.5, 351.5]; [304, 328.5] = 7.71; 18.2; 11.7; 16.6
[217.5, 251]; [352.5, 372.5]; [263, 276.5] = 1.99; 14.7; 12.9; 16.2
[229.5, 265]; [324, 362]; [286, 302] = 3.20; 17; 13.1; 15.8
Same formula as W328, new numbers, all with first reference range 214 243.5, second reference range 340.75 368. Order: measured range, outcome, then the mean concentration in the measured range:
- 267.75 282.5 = 0.38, 10.3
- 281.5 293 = 0.40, 10.3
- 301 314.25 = 0.04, 14.7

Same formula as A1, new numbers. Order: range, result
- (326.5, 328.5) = 13.2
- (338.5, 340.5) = 17.8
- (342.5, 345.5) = 17.4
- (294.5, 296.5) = 14.5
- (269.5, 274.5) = 11.5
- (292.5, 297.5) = 14.2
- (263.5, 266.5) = 15.8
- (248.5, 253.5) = 19.1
